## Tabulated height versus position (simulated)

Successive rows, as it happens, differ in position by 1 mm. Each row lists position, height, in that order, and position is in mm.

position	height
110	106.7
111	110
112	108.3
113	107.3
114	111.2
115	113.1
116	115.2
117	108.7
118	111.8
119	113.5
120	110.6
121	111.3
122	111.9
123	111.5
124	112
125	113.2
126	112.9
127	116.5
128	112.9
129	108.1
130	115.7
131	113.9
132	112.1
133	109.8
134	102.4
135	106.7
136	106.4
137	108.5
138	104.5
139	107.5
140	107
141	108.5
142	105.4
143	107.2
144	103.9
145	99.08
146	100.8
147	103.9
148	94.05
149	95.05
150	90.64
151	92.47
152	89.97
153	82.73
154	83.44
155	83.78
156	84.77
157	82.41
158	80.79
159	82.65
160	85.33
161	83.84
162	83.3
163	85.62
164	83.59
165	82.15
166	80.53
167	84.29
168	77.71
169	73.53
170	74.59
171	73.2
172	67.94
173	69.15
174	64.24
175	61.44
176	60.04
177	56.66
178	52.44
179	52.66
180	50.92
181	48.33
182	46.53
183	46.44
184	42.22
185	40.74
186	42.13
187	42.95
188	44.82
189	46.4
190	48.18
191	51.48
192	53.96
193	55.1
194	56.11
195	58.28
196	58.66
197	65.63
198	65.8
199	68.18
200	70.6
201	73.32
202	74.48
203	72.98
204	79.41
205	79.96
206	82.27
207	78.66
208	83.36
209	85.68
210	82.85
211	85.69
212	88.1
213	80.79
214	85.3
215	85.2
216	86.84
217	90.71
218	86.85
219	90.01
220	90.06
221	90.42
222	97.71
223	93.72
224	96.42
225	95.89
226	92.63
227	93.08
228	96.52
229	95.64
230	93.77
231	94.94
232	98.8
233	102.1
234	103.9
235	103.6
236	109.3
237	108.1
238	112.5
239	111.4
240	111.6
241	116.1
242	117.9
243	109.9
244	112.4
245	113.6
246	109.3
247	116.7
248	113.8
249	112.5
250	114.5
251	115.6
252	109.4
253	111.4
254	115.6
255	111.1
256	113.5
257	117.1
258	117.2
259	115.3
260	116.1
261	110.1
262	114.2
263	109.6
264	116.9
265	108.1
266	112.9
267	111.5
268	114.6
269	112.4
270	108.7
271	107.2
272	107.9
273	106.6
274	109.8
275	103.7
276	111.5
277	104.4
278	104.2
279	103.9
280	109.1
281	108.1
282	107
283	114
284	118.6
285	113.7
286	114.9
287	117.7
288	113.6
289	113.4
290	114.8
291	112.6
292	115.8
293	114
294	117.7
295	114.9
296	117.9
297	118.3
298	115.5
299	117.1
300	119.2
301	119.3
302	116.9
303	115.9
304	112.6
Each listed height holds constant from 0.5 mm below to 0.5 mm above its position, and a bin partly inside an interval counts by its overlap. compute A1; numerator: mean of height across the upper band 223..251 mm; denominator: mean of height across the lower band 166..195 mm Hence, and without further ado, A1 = 1.85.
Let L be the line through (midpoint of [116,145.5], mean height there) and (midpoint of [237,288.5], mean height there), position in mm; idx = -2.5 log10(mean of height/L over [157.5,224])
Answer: 0.484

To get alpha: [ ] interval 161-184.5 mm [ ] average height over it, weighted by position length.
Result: 66.4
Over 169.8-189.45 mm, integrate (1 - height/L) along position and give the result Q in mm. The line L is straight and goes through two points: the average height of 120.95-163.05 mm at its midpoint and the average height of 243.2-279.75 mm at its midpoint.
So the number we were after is 9.4 mm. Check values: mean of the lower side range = 100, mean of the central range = 53.9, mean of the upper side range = 111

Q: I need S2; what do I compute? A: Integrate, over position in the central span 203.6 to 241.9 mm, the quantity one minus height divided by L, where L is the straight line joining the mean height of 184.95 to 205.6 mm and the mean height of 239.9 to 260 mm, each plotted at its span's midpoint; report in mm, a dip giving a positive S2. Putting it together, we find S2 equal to -3.2 mm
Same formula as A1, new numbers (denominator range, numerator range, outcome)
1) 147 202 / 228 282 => 1.60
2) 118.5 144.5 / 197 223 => 0.75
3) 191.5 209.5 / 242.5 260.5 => 1.62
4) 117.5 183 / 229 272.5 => 1.22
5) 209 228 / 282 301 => 1.29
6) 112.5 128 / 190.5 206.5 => 0.59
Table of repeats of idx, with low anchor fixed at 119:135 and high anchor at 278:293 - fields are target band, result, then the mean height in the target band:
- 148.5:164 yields 0.29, 85.7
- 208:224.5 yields 0.26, 88.4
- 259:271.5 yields 0.00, 112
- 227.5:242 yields 0.08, 105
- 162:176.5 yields 0.44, 74.5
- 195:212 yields 0.43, 75.3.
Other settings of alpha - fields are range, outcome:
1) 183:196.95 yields 49.7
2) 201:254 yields 97.3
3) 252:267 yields 113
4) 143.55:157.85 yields 91.6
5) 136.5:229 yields 78.1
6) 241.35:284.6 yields 112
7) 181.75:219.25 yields 67.8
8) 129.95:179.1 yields 88.4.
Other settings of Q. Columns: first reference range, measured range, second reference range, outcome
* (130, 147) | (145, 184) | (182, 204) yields 3.5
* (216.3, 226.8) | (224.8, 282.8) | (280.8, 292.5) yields -3.4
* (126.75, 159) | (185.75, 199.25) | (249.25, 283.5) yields 6.5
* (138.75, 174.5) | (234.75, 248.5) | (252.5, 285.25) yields -0.9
